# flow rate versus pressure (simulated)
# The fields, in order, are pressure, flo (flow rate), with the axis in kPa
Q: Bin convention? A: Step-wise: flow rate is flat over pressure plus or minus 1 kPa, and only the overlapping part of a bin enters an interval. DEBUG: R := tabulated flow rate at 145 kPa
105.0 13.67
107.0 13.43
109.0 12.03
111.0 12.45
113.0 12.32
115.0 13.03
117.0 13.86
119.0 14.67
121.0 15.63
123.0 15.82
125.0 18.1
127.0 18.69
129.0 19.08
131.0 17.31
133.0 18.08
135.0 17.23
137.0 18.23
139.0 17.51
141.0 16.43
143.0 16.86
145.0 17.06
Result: 17.06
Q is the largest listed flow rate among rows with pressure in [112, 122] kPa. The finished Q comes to 15.63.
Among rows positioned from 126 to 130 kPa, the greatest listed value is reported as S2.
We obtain 19.08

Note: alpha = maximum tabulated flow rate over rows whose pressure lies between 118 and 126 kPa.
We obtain 18.1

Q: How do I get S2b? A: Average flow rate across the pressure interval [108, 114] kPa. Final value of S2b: 12.3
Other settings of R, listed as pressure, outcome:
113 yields 12.32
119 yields 14.67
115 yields 13.03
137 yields 18.23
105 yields 13.67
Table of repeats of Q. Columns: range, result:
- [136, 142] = 18.23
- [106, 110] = 13.43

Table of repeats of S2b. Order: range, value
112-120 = 13.5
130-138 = 17.7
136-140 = 17.9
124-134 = 18.3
